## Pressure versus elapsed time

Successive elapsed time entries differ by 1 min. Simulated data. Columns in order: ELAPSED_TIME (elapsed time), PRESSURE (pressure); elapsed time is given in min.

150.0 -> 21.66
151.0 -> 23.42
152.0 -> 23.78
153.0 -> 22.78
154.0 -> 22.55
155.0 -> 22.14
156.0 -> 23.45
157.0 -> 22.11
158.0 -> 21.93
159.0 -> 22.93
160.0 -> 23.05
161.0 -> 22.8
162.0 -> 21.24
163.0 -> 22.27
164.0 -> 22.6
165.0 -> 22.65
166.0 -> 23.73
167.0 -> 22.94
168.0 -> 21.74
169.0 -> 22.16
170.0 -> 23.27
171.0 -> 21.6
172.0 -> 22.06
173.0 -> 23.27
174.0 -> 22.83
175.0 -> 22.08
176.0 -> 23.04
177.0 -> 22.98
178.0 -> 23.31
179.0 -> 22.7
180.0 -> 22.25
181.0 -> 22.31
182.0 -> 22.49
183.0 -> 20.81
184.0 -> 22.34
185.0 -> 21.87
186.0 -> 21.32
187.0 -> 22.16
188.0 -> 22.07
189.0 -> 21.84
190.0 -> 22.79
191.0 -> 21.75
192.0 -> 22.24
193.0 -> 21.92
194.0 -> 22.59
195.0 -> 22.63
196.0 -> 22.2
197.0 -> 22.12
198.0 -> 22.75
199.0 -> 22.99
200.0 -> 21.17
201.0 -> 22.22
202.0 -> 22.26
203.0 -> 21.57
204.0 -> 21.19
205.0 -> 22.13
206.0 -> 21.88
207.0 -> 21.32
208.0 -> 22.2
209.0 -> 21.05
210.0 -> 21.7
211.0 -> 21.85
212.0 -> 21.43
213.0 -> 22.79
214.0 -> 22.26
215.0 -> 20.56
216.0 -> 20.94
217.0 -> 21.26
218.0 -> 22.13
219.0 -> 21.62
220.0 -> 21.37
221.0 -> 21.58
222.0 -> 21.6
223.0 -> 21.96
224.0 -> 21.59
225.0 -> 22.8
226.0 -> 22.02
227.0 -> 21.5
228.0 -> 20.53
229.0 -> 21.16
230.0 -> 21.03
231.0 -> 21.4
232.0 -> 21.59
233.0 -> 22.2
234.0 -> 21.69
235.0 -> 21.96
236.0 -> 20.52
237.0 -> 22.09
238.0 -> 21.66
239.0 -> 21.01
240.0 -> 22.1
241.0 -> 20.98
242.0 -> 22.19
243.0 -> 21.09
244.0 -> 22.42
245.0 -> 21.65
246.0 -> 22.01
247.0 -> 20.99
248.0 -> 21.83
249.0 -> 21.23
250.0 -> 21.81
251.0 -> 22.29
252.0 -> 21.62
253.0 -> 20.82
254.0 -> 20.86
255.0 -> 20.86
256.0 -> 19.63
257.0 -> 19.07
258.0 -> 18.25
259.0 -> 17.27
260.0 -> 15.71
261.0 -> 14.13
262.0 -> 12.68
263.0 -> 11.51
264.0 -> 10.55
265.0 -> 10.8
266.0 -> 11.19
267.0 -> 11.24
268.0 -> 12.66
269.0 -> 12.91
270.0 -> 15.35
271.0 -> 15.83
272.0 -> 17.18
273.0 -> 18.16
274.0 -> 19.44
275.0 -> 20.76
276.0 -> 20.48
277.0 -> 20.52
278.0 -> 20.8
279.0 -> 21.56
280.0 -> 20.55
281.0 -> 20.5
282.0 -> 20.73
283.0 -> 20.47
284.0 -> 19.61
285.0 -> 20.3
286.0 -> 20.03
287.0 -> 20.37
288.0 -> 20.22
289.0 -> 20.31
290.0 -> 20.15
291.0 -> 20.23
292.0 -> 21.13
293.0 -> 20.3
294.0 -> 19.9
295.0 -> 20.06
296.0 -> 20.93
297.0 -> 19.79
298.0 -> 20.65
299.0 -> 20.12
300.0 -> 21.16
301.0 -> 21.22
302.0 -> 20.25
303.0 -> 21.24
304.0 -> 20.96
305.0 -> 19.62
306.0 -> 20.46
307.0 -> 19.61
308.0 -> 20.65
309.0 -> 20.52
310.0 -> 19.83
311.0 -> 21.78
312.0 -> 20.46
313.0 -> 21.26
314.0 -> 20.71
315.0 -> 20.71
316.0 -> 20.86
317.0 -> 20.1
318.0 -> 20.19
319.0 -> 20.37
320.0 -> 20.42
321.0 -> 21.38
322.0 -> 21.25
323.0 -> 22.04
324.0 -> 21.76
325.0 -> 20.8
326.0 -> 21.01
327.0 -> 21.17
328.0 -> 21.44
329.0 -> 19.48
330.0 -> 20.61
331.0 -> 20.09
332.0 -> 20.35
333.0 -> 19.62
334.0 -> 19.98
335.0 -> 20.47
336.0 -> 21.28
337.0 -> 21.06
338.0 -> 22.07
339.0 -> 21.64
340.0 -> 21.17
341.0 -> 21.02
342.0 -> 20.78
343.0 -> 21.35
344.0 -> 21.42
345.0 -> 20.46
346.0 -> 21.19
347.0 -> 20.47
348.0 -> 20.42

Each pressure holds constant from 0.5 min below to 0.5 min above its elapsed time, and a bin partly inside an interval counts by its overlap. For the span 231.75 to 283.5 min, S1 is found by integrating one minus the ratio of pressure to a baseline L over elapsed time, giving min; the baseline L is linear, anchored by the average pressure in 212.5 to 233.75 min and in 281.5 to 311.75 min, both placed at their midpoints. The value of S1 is 5.1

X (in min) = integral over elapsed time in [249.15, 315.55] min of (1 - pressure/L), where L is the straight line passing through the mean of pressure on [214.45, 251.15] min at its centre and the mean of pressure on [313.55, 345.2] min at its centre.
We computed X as 6.9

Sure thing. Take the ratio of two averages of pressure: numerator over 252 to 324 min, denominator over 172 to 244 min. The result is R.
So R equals 0.87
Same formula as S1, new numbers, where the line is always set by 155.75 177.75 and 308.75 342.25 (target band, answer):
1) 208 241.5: 0.5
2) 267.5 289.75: 2.4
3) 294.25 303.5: 0.2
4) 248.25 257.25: 0.3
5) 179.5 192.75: 0.2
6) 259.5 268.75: 4.0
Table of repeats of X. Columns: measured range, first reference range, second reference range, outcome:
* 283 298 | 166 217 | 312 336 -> 0.6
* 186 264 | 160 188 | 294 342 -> 2.7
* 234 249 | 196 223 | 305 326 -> -0.1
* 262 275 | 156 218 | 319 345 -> 4.5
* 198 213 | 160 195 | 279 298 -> 0.0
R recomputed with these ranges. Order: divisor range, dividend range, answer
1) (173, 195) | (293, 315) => 0.92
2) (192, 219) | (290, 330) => 0.94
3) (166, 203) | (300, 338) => 0.93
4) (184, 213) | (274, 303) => 0.93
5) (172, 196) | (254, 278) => 0.72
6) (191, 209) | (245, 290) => 0.83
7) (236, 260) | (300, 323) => 0.99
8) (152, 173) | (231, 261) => 0.92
